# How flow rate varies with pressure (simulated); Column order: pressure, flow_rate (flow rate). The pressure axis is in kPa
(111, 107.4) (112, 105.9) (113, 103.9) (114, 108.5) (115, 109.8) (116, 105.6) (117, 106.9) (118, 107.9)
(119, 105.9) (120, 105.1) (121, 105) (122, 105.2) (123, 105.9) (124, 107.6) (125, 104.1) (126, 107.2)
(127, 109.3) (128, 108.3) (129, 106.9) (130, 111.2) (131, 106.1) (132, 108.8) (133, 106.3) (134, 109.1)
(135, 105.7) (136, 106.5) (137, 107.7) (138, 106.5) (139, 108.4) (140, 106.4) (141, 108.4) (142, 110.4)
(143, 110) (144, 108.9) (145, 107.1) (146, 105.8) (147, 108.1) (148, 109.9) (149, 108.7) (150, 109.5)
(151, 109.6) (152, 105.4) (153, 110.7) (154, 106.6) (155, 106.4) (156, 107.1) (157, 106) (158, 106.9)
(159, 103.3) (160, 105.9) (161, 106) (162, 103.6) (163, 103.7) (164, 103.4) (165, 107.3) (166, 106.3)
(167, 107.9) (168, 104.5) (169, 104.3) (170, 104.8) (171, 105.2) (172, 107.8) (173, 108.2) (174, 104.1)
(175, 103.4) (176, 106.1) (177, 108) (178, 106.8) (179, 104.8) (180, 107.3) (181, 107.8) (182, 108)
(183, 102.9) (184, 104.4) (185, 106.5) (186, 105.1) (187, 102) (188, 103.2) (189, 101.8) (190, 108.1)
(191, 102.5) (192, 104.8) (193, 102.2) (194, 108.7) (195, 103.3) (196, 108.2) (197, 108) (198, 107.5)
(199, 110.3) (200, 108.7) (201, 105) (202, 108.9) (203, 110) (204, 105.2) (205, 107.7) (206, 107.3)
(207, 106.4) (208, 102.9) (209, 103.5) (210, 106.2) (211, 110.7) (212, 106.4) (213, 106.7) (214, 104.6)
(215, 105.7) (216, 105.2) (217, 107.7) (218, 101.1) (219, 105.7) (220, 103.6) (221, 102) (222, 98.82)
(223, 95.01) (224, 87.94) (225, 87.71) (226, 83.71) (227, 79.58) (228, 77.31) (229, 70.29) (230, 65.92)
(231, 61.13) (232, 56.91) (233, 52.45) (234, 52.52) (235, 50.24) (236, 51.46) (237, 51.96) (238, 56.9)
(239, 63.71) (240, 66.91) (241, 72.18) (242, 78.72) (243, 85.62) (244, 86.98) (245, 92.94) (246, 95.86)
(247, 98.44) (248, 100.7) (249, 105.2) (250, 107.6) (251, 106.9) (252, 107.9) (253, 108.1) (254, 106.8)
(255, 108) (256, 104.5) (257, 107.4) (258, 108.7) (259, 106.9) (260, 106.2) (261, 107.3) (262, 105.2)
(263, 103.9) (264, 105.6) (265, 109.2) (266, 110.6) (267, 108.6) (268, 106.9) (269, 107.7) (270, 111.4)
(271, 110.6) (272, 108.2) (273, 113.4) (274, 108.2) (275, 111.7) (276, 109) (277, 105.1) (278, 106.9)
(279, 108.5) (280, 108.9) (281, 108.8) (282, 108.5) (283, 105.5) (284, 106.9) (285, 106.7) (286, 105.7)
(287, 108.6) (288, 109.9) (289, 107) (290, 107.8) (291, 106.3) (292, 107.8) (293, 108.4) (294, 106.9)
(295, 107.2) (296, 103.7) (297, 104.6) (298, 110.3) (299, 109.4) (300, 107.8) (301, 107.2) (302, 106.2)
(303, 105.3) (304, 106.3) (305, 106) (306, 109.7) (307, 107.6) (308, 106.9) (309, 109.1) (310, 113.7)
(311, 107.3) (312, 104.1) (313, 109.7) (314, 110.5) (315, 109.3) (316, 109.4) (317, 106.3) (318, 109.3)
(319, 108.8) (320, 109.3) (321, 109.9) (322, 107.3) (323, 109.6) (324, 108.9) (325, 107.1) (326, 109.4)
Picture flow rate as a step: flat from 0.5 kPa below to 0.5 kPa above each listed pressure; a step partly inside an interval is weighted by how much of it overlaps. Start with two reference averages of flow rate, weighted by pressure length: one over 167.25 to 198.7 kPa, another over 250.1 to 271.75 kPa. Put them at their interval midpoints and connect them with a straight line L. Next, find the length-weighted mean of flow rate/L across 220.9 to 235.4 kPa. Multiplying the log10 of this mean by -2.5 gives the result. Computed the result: 0.39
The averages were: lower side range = 106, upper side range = 108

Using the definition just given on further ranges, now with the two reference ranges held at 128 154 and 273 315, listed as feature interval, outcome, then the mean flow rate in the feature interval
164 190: 0.02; 106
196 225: 0.03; 105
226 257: 0.31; 81.3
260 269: 0.01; 107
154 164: 0.03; 105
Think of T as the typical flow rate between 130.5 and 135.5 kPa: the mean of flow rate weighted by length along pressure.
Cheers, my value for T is 107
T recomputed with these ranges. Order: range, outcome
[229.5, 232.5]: 61.3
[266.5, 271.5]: 109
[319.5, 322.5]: 109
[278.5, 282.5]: 109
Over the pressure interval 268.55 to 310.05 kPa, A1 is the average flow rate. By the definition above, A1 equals 108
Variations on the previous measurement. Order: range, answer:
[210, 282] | 95.1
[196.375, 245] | 89.5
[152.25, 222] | 106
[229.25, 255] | 79.8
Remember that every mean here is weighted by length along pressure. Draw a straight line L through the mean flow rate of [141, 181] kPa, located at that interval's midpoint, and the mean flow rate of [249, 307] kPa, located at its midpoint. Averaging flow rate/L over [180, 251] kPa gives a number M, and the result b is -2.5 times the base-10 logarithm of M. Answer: 0.14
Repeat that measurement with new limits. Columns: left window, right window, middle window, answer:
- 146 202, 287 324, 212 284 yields 0.13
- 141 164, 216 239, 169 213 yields -0.16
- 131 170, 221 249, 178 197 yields -0.13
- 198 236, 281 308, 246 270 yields -0.06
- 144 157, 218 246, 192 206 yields -0.20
